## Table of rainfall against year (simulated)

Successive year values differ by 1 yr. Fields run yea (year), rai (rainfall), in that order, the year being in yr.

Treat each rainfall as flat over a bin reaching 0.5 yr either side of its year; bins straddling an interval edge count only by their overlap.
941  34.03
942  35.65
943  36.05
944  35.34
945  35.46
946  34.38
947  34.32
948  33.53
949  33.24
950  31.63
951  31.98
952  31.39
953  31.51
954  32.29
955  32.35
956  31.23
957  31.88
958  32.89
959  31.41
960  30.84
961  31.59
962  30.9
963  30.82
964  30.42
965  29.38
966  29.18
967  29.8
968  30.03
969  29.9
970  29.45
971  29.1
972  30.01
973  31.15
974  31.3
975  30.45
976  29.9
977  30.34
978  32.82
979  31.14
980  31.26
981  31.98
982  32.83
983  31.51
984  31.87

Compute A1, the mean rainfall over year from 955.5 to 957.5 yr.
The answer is 31.6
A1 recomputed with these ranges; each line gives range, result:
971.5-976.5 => 30.6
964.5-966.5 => 29.3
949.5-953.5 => 31.6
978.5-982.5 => 31.8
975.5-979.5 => 31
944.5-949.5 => 34.2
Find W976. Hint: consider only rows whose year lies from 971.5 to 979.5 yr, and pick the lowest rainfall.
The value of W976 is 29.9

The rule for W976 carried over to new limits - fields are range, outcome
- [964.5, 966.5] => 29.18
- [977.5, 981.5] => 31.14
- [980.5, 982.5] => 31.98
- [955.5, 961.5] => 30.84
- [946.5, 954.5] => 31.39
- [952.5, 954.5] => 31.51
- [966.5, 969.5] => 29.8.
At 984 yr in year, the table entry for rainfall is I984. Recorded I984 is 31.87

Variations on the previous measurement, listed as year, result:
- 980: 31.26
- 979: 31.14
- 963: 30.82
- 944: 35.34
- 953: 31.51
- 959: 31.41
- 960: 30.84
